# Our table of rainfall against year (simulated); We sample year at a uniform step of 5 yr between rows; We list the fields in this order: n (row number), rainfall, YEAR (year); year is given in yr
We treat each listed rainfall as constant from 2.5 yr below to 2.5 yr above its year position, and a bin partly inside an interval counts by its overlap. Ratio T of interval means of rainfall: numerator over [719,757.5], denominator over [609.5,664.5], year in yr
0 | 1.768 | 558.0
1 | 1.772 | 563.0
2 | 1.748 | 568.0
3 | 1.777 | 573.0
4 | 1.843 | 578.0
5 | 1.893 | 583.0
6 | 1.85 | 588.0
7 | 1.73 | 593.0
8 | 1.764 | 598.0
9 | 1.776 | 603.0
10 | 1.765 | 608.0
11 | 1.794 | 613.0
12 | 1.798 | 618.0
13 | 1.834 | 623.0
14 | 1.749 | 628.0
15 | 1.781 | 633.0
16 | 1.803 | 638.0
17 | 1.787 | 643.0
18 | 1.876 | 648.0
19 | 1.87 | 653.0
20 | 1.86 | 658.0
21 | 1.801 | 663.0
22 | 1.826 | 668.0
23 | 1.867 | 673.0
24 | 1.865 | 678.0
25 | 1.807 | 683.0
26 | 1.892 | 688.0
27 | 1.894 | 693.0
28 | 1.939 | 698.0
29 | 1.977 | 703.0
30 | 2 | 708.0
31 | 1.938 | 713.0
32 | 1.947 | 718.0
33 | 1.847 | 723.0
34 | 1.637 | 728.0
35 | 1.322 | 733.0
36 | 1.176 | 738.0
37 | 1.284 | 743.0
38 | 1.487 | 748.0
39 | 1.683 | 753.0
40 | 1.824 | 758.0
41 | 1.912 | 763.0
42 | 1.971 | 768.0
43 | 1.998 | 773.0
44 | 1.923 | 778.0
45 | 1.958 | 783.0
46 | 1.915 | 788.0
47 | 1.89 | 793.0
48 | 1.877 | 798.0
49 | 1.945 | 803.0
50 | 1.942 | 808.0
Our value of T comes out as 0.84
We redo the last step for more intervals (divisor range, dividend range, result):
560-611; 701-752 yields 0.93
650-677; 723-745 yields 0.76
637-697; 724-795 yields 0.93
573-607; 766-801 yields 1.07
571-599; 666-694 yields 1.02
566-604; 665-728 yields 1.05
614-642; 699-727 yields 1.07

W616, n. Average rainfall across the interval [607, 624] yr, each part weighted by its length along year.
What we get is 1.8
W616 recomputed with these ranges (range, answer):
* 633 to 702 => 1.85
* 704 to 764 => 1.67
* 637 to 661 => 1.84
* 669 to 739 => 1.81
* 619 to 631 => 1.79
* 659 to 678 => 1.84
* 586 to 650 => 1.79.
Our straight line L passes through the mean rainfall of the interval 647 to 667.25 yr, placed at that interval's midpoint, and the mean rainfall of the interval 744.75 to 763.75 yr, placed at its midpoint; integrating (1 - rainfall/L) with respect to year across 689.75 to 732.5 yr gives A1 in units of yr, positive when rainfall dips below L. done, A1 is -2.63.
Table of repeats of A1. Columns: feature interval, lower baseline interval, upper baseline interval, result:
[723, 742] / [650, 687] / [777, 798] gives 4.54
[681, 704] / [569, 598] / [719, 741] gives -4.39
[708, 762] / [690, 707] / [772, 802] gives 8.20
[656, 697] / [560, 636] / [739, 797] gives -1.46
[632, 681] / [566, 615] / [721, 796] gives -1.91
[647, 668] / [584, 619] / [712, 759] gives -1.71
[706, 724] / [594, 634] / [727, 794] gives -2.14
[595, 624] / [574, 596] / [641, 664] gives 0.72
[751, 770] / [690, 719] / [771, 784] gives 1.04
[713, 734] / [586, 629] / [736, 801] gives 0.33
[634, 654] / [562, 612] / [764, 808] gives 0.06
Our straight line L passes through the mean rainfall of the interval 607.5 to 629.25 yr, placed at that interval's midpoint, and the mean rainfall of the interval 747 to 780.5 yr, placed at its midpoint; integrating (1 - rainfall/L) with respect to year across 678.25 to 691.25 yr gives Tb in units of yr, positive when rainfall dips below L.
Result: -0.3 yr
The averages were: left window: 1.79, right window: 1.84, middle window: 1.85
